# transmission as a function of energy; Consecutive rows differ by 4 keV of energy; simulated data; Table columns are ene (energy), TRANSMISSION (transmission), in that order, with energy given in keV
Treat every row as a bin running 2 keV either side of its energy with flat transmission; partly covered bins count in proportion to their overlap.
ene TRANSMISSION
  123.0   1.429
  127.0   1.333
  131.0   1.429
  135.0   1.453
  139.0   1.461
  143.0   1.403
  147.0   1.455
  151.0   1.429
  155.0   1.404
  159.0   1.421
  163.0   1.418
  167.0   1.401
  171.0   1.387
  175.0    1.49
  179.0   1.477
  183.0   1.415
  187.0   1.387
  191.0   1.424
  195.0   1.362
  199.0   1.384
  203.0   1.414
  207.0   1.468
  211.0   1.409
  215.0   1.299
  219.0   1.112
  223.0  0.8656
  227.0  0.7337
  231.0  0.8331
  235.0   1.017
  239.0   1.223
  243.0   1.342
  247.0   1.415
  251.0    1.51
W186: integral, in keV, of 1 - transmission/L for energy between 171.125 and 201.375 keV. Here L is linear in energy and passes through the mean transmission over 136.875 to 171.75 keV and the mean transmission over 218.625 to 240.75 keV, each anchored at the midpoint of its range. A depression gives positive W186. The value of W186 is -4.9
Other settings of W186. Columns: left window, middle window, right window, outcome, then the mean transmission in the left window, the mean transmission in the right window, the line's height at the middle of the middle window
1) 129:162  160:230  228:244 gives -4.5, 1.43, 1.07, 1.23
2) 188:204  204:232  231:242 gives 2.6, 1.39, 1.09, 1.23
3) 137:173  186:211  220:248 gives -4.0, 1.42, 1.05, 1.22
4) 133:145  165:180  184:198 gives -0.3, 1.44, 1.39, 1.41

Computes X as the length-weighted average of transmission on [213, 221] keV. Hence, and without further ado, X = 1.21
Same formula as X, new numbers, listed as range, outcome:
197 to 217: 1.39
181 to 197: 1.4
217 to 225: 0.989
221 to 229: 0.8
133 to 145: 1.44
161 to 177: 1.42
